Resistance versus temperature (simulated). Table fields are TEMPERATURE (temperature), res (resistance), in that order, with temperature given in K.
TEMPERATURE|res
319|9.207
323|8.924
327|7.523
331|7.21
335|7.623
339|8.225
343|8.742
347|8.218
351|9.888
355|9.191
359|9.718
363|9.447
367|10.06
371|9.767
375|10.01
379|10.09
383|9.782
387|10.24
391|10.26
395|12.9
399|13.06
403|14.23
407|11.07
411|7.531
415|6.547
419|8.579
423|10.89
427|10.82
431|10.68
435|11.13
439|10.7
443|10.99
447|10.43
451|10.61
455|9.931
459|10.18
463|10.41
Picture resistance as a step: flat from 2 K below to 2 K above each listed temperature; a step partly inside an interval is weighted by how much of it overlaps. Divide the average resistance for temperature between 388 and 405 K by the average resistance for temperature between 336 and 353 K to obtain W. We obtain 1.4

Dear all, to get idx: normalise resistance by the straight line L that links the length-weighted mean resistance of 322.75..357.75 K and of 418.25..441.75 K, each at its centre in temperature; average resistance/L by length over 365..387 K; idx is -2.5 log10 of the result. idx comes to -0.08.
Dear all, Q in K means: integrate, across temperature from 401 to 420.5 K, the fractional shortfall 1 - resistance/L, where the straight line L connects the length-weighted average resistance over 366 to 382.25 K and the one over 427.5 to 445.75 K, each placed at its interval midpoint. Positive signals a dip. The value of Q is 1.58 K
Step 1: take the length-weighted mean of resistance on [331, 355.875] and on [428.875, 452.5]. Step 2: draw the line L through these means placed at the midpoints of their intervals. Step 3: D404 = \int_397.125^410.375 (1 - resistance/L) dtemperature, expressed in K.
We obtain -3.14 K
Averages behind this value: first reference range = 8.51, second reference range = 10.8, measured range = 12.2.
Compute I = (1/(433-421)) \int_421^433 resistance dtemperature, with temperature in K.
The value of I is 10.8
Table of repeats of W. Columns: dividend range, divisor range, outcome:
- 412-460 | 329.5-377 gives 1.12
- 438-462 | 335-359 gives 1.19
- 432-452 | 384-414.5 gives 0.98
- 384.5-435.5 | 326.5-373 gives 1.20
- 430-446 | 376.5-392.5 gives 1.08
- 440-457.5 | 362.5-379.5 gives 1.06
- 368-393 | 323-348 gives 1.25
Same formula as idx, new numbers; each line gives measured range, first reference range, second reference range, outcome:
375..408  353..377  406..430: -0.20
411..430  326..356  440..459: 0.09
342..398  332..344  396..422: -0.10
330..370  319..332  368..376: 0.02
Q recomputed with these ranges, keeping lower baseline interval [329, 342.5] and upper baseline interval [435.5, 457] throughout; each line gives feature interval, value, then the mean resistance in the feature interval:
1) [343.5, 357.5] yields -1.6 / 9.08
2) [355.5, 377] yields -3.0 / 9.76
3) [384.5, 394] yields -1.4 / 10.5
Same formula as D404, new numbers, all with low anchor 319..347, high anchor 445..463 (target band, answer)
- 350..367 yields -1.99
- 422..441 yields -1.81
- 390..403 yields -4.57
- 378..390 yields -1.33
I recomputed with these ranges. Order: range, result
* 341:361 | 9.15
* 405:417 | 8.38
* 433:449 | 10.8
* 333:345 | 8.2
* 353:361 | 9.45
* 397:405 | 13.6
